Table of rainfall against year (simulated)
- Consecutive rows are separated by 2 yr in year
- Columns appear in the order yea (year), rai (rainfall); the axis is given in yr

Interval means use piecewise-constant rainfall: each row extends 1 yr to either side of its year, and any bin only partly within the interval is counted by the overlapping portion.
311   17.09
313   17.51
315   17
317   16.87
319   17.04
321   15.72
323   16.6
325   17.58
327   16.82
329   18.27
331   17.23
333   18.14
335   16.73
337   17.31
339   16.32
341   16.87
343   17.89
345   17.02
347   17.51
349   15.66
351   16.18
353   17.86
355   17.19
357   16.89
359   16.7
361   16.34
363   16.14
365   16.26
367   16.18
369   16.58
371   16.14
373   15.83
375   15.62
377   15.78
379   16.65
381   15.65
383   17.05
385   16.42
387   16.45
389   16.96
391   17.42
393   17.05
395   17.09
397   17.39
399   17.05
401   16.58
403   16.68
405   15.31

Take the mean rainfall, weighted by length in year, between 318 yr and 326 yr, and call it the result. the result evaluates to 16.7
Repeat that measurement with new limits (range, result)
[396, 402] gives 17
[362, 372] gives 16.3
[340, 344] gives 17.4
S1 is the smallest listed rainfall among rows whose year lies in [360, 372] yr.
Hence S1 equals 16.14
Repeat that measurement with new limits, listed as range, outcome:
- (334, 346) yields 16.32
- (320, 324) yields 15.72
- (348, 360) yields 15.66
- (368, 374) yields 15.83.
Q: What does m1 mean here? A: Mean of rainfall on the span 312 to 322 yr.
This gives 16.8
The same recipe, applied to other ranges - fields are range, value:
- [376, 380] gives 16.2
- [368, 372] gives 16.4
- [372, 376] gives 15.7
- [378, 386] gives 16.4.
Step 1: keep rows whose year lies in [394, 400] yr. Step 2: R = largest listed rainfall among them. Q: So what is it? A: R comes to 17.39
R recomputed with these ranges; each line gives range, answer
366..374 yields 16.58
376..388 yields 17.05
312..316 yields 17.51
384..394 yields 17.42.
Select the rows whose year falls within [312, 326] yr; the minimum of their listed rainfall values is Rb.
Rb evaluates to 15.72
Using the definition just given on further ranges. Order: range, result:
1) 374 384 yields 15.62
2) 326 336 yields 16.73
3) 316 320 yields 16.87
